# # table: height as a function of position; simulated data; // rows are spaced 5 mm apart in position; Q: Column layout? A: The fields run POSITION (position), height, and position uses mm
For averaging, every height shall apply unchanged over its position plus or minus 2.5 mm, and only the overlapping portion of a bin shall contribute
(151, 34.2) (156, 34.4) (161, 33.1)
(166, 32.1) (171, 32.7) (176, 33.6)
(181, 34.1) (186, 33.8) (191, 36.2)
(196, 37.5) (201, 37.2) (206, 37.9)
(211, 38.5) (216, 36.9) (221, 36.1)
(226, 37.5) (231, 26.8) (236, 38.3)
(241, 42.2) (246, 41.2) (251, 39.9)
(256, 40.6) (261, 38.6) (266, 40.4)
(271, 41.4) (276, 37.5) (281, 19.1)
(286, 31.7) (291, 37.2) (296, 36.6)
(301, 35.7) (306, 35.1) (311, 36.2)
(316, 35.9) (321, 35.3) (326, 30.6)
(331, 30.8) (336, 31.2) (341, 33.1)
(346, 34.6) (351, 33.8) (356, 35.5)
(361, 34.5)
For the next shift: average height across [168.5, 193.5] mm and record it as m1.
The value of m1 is 34.1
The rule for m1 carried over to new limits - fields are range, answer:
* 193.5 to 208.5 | 37.5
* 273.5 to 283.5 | 28.3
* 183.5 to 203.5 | 36.2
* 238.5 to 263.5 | 40.5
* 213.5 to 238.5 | 35.1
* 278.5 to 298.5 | 31.1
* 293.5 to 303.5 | 36.1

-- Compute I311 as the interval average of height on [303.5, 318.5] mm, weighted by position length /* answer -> 35.7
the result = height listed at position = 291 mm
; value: 37.2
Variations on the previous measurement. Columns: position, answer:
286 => 31.7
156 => 34.4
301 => 35.7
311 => 36.2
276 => 37.5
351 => 33.8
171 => 32.7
